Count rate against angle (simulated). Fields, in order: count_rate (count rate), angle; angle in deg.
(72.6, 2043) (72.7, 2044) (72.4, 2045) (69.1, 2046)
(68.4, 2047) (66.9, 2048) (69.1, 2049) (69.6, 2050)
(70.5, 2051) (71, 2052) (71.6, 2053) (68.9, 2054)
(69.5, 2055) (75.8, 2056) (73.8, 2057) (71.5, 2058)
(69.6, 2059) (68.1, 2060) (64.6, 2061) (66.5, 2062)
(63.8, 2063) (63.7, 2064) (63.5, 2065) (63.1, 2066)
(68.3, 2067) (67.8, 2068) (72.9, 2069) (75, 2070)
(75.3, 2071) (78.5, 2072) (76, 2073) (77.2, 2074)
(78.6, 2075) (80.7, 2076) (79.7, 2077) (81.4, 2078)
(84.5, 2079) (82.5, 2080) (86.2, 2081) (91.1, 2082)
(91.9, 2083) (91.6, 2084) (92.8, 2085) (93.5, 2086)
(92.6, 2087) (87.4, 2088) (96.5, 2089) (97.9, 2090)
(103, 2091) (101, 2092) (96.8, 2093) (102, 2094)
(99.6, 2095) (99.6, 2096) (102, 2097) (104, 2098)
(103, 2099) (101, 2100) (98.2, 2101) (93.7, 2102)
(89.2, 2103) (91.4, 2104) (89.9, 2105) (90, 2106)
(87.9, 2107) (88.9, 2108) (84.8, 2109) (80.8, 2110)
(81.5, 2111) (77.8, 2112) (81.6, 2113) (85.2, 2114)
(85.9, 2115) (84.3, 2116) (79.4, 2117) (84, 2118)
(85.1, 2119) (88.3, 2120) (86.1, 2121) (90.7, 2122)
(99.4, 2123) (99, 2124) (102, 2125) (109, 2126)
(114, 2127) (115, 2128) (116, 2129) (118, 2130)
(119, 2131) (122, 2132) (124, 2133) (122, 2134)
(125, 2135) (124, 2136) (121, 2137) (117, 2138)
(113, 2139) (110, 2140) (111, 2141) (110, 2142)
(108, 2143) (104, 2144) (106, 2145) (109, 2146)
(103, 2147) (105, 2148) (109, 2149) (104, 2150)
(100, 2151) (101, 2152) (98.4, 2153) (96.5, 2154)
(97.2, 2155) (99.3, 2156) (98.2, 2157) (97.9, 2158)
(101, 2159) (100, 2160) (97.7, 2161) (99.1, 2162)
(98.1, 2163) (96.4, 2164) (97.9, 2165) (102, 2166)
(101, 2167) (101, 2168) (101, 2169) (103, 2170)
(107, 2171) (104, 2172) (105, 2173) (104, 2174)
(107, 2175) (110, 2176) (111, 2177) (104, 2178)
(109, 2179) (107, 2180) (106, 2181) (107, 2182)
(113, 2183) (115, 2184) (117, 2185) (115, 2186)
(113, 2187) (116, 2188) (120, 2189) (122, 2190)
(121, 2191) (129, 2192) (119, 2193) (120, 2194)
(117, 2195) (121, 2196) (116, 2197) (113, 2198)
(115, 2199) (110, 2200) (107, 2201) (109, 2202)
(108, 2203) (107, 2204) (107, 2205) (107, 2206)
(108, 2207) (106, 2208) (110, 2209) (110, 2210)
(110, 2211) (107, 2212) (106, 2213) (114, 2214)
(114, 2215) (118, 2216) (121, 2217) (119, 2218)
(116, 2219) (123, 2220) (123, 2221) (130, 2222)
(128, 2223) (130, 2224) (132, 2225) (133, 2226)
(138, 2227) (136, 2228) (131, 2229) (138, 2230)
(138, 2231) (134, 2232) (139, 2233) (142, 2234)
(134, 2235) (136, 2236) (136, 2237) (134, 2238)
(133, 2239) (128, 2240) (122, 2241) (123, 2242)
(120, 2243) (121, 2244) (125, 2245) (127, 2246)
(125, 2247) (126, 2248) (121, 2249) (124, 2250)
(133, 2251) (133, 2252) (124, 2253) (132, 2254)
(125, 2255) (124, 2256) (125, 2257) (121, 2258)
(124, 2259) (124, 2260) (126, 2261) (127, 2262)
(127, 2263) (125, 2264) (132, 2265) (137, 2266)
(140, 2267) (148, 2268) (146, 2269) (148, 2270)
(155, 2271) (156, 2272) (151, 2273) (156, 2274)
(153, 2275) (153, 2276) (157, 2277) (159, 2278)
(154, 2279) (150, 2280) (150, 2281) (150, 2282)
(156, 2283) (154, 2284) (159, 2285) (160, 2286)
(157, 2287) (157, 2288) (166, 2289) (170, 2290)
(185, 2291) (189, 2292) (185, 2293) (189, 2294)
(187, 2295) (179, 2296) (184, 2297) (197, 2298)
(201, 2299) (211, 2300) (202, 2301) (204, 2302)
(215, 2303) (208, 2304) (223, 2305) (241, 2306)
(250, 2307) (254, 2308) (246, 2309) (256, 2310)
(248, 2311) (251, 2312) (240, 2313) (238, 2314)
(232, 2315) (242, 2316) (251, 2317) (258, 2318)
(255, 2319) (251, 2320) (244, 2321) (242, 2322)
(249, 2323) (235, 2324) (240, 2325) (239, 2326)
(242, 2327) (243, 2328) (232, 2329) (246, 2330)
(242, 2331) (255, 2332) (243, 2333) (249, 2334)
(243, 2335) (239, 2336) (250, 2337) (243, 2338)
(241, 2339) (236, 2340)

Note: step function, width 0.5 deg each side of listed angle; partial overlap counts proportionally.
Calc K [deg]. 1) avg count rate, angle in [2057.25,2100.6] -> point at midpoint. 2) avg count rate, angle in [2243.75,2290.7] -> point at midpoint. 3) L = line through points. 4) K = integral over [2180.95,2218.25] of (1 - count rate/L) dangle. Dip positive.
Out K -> 2.1 deg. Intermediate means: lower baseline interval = 83.8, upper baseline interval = 141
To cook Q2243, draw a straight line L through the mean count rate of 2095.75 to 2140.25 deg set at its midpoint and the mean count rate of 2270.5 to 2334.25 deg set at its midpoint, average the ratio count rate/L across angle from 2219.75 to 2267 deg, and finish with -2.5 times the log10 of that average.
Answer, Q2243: 0.31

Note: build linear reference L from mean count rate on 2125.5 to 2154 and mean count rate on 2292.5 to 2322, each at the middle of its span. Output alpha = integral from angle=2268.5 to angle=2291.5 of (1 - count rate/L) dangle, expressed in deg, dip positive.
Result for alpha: 5.6 deg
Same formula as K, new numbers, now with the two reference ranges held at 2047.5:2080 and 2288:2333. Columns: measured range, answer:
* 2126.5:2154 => 1.6 deg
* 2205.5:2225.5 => 6.0 deg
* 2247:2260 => 4.4 deg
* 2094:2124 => 2.7 deg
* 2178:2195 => 3.8 deg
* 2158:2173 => 3.8 deg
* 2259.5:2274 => 4.3 deg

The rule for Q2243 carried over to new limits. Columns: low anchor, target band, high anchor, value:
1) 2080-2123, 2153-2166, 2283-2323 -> 0.27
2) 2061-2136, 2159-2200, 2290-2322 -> 0.29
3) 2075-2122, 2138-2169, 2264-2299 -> 0.09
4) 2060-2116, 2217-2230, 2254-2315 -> 0.14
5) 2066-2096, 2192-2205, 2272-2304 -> 0.19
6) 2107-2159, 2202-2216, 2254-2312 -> 0.24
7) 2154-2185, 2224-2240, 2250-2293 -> -0.05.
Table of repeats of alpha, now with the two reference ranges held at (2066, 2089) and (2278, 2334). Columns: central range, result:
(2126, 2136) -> -0.58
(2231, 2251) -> 5.25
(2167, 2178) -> 2.52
